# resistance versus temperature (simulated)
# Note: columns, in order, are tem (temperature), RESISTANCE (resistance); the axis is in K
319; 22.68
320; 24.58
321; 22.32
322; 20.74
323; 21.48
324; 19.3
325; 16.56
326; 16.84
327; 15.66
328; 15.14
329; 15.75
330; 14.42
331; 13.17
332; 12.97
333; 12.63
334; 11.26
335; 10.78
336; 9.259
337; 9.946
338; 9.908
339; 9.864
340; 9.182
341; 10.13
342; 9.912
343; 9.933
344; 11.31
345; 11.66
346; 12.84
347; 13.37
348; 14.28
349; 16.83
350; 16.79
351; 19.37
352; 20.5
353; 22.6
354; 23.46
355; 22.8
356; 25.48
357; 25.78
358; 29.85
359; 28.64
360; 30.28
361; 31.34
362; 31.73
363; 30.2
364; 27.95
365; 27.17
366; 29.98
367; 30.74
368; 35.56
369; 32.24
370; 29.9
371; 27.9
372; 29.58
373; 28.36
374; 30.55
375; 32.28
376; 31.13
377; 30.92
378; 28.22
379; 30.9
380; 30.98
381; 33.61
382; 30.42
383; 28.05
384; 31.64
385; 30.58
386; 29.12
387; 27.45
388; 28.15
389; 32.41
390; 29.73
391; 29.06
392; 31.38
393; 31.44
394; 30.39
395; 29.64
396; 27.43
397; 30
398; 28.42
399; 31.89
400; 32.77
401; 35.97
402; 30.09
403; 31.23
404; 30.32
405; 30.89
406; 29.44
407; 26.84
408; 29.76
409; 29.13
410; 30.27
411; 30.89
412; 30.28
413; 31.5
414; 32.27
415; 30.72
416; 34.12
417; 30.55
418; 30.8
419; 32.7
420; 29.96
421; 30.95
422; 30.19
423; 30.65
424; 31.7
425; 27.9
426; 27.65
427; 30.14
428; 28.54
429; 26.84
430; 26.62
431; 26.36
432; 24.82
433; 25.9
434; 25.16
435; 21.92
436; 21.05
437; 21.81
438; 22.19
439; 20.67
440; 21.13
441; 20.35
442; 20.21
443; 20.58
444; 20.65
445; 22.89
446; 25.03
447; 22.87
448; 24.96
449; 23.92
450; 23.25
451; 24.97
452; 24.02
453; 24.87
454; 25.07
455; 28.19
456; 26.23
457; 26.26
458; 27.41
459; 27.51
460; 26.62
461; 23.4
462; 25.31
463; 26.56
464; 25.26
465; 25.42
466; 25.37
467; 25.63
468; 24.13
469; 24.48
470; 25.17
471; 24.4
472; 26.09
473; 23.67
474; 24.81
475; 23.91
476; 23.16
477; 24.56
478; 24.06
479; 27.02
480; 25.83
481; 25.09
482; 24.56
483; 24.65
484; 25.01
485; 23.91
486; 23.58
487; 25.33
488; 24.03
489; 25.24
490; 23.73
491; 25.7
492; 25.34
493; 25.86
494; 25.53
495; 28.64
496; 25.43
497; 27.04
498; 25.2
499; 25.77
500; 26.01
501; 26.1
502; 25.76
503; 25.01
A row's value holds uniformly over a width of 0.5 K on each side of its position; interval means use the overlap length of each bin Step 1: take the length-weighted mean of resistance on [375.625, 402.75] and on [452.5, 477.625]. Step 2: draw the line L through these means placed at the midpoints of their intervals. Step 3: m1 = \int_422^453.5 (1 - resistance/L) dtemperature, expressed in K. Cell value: 3.03 K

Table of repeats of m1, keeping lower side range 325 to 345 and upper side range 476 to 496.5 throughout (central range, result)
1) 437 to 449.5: -0.4 K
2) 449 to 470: -2.4 K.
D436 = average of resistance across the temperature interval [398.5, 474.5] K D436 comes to 26.8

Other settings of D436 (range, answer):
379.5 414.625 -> 30.4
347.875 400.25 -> 28.5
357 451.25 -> 28.6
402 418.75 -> 30.6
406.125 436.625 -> 28.9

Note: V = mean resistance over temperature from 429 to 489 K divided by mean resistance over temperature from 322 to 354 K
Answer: 1.71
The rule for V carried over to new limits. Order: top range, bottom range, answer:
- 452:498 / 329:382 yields 1.15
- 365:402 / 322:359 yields 1.92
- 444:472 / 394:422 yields 0.82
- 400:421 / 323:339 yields 2.26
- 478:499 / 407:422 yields 0.82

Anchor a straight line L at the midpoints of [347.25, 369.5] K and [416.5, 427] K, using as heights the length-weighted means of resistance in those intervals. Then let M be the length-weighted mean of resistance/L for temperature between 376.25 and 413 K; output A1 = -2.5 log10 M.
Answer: -0.07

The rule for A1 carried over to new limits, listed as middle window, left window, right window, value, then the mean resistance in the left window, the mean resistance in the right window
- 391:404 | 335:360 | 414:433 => -0.224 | 16.6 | 29.5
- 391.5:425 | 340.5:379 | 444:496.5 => -0.239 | 24.3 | 25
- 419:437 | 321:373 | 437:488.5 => -0.192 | 19.8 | 24.4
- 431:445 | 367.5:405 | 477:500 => 0.247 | 30.5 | 25.3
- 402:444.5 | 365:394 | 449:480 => 0.010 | 30.4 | 25.2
